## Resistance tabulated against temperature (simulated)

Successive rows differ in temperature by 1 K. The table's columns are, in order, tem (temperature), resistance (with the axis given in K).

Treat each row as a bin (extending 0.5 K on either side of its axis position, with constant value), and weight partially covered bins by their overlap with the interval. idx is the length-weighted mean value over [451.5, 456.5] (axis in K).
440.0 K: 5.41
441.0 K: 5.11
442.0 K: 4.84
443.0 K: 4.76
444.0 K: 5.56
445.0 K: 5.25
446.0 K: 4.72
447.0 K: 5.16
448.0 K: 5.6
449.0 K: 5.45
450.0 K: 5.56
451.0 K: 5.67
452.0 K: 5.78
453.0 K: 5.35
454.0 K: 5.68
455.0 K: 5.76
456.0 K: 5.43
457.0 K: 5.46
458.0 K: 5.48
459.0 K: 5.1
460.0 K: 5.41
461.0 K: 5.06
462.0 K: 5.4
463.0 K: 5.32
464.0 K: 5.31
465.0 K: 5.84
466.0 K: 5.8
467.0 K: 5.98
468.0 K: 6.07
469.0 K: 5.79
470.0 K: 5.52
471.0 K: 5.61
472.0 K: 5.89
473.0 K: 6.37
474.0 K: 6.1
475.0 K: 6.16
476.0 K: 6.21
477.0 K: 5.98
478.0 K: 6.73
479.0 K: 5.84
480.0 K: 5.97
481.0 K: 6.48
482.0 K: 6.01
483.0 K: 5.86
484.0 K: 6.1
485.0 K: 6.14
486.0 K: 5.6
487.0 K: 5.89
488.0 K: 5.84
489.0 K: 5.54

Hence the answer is 5.6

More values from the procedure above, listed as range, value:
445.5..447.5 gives 4.94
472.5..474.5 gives 6.23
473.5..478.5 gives 6.24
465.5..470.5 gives 5.83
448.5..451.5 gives 5.56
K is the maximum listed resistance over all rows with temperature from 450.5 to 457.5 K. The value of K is 5.78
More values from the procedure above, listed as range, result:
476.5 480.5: 6.73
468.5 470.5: 5.79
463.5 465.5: 5.84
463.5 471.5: 6.07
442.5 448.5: 5.6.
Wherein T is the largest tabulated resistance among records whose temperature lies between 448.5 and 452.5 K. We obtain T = 5.78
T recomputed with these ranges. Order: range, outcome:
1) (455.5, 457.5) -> 5.46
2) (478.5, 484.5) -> 6.48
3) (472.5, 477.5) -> 6.37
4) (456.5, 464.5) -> 5.48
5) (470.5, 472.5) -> 5.89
